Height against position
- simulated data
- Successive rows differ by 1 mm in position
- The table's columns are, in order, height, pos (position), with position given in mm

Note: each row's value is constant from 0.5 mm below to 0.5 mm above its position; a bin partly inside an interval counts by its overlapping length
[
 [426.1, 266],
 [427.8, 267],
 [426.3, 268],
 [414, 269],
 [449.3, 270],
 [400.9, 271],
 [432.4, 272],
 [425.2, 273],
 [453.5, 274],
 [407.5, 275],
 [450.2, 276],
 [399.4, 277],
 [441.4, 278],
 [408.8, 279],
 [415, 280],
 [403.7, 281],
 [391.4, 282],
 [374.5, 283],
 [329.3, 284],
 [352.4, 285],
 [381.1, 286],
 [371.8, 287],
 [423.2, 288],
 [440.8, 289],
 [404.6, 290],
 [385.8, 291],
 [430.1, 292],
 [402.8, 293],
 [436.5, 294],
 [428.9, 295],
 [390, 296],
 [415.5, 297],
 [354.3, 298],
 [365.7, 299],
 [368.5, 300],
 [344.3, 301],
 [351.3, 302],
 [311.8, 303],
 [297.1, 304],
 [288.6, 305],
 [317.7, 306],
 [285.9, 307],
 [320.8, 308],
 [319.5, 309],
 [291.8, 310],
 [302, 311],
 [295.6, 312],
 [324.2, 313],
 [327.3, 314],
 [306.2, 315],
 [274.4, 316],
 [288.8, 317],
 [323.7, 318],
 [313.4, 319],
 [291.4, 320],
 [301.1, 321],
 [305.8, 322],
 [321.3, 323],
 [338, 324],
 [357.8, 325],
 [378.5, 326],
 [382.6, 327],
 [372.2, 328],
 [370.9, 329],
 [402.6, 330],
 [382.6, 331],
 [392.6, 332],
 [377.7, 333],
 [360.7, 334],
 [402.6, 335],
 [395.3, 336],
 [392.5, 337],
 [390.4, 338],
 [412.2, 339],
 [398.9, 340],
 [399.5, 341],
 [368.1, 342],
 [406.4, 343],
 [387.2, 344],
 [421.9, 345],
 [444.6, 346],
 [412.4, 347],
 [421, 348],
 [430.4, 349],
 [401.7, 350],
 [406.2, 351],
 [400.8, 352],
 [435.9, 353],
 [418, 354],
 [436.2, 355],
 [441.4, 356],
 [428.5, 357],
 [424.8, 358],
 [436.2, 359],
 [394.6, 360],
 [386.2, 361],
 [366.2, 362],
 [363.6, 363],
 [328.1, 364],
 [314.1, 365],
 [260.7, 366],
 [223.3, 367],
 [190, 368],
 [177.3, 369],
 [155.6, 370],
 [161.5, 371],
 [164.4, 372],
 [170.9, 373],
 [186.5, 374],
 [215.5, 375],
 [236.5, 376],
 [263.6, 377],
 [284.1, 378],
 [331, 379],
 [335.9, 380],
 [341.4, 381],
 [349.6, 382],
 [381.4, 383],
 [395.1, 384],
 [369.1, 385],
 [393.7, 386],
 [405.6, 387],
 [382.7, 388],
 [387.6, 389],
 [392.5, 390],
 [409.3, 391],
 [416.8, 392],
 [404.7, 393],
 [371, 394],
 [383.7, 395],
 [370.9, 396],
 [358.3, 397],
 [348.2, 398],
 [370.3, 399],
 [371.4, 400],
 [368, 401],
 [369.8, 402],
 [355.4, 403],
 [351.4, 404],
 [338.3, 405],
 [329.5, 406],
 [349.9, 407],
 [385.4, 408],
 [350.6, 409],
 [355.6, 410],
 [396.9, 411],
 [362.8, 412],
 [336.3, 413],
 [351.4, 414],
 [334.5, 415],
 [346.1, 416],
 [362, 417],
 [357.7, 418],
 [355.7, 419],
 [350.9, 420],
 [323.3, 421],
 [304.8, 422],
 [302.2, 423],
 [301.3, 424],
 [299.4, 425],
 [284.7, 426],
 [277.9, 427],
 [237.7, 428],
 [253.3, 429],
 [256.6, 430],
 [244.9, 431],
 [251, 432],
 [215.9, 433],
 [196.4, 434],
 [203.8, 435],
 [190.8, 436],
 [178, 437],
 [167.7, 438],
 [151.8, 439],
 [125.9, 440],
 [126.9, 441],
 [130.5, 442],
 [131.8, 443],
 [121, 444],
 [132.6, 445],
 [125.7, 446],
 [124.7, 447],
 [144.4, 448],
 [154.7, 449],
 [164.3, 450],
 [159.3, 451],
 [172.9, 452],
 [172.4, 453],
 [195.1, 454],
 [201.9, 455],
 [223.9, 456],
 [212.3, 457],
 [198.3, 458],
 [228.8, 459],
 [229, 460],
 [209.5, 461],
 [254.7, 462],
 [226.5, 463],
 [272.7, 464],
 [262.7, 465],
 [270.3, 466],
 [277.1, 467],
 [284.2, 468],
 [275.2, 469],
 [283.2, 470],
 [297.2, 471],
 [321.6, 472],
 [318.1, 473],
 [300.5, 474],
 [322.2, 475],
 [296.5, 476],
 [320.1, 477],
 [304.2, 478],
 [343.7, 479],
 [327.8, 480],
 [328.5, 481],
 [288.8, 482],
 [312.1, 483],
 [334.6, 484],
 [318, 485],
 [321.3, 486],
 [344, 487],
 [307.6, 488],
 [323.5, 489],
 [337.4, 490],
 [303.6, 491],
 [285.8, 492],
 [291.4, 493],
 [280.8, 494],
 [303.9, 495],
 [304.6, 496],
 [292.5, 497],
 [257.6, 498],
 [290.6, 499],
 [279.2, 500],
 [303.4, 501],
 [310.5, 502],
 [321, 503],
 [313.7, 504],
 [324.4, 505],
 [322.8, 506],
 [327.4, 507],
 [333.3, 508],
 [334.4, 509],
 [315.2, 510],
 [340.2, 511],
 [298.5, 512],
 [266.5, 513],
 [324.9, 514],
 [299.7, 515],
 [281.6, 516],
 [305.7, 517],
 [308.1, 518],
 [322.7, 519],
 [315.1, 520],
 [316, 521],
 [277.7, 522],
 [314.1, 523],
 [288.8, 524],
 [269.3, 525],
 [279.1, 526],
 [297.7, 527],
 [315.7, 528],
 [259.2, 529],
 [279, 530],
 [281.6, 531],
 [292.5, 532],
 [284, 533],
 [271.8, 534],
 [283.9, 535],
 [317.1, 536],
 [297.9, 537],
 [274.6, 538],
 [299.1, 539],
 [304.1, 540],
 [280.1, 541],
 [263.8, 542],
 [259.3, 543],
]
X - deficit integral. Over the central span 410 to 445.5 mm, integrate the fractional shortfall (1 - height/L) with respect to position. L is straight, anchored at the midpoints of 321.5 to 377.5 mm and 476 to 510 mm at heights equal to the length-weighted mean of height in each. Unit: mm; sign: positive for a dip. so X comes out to 7.81 mm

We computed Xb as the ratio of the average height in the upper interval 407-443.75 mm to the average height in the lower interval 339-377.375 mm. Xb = 0.8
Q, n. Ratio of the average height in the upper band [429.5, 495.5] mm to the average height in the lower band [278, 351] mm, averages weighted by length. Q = 0.7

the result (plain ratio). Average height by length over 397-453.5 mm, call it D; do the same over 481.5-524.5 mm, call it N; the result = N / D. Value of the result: 1.16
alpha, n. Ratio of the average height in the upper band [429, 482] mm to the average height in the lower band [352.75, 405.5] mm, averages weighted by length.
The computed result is 0.67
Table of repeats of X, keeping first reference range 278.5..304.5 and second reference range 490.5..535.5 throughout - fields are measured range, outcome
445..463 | 7.57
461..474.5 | 1.65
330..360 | -3.65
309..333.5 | 2.52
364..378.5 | 5.54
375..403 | -1.09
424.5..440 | 4.99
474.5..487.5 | -0.36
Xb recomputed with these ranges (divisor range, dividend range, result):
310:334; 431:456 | 0.50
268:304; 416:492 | 0.63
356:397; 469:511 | 0.95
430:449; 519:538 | 1.75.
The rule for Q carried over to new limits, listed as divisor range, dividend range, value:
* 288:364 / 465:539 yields 0.81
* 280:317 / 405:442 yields 0.79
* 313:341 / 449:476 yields 0.69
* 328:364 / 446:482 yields 0.61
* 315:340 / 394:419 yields 1.01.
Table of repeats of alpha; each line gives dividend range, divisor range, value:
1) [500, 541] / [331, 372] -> 0.82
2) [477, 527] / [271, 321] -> 0.85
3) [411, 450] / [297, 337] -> 0.71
